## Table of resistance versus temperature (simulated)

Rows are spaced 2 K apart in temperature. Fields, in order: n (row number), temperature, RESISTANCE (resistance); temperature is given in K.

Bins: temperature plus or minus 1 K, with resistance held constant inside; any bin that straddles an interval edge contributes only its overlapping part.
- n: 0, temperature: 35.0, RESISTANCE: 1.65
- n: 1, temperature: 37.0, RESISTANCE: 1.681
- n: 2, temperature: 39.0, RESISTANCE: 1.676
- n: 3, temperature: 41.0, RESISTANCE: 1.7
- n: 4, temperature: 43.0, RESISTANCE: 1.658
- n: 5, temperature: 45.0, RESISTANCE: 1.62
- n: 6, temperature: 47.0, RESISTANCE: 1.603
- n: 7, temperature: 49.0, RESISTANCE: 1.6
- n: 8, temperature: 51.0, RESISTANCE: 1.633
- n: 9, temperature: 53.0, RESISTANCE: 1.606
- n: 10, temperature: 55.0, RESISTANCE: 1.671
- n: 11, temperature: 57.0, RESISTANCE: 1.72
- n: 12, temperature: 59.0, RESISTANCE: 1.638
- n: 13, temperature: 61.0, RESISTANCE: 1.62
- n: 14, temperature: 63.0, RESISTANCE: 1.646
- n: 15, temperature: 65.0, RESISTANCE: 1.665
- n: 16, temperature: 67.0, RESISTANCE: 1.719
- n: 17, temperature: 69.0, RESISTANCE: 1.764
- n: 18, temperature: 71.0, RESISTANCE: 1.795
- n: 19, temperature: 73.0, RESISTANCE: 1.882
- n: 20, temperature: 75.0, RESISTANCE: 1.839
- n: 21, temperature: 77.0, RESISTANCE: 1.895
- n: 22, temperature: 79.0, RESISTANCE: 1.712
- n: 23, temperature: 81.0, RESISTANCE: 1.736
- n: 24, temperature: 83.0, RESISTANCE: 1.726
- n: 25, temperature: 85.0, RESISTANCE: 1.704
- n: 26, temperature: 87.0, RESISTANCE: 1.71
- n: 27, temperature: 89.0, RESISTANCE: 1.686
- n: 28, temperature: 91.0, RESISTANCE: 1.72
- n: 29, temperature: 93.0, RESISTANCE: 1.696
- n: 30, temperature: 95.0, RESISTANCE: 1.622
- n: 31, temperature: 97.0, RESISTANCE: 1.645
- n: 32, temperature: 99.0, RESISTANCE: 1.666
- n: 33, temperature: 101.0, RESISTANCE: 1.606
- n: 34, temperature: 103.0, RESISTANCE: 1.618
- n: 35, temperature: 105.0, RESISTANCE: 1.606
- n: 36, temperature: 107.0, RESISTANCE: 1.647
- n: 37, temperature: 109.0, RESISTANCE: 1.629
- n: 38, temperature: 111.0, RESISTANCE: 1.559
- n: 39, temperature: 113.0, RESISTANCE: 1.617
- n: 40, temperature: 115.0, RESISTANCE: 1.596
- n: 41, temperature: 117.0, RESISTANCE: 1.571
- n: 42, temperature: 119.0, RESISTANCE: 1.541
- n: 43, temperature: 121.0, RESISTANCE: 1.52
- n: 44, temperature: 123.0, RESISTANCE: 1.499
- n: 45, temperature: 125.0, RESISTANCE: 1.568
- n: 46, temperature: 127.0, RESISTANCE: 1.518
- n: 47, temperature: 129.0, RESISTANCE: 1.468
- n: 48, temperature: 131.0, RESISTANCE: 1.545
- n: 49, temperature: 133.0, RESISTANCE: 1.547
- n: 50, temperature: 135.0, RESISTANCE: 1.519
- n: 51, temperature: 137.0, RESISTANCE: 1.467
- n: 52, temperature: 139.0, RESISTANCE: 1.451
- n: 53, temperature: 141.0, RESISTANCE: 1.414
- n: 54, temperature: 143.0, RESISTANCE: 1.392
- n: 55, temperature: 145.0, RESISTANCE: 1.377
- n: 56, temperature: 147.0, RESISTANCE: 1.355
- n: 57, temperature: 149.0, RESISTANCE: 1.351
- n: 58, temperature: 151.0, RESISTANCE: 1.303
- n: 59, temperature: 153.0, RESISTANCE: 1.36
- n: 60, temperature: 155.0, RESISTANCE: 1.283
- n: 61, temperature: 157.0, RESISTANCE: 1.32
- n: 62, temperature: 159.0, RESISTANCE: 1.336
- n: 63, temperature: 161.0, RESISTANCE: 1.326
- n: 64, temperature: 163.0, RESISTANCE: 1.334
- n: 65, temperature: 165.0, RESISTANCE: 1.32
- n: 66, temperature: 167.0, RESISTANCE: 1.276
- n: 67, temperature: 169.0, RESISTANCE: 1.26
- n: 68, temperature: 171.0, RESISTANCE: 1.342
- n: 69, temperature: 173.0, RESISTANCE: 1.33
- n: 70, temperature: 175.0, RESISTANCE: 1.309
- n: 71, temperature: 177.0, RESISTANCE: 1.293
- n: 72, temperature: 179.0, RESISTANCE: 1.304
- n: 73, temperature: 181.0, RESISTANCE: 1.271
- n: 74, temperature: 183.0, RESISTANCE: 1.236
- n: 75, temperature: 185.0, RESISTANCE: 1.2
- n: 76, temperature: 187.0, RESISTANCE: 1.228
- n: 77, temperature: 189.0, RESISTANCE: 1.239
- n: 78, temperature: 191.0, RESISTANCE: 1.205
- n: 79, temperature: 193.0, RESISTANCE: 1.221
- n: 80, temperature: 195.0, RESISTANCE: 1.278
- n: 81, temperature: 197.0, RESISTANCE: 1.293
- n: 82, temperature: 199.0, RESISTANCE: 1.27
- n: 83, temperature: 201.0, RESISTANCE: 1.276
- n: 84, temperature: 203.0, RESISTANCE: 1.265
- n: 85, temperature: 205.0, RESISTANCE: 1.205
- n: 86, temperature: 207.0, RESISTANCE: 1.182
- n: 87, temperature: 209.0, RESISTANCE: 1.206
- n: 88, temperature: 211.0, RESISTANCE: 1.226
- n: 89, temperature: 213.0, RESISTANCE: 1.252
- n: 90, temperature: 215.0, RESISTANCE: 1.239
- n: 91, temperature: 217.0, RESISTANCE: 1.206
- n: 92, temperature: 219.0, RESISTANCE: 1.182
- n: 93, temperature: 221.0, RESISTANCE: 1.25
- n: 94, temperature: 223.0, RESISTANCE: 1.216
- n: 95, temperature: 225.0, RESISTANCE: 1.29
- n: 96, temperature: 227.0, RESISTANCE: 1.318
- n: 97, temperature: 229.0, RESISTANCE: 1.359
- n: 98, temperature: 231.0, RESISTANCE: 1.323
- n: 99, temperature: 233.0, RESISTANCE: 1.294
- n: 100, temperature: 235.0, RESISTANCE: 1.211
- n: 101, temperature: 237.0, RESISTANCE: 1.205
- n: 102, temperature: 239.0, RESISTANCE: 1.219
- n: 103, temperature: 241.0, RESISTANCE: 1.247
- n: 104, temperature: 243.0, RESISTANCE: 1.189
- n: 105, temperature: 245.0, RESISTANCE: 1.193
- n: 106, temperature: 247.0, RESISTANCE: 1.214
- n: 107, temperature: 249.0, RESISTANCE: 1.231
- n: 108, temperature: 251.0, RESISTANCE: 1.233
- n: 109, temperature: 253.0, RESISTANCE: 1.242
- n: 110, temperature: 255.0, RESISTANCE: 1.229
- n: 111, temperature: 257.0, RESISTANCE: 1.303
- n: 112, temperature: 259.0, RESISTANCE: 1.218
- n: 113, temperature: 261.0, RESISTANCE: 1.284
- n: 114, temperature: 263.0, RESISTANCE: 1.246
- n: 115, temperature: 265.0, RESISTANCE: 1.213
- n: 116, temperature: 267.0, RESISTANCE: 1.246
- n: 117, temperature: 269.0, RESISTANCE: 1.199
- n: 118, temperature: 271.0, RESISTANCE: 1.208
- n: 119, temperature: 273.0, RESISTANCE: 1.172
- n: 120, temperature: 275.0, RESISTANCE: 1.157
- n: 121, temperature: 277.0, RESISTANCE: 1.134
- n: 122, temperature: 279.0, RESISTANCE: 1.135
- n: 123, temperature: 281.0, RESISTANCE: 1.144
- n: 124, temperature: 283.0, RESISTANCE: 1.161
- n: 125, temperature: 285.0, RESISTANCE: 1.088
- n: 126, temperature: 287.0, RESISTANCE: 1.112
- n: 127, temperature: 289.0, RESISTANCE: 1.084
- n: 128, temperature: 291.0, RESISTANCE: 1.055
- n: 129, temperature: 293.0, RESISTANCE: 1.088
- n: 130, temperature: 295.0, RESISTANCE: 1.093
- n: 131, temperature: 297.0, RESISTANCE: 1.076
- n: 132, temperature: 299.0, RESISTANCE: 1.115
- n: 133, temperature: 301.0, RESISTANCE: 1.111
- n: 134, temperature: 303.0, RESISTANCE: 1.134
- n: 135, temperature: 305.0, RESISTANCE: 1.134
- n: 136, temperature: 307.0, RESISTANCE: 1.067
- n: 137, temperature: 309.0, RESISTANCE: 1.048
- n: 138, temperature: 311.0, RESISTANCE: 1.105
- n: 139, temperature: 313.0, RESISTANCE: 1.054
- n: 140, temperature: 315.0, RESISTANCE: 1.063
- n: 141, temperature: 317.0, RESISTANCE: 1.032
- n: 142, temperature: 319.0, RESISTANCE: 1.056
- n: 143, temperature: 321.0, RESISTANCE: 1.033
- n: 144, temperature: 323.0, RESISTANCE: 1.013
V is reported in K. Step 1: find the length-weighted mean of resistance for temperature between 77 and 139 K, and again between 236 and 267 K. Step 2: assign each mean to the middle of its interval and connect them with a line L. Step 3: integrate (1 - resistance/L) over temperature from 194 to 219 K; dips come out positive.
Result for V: 2.1 K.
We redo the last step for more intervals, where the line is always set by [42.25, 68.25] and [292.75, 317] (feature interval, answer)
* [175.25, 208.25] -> 2.3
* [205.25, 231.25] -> 0.7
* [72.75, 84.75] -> -1.4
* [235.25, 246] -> 0.2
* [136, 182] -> 2.5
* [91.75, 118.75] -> -1.5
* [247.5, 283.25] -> -1.0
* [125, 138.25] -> -0.3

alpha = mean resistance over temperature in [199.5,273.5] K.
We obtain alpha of 1.24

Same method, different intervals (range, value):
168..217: 1.25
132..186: 1.34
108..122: 1.58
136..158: 1.37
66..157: 1.58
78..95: 1.71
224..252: 1.25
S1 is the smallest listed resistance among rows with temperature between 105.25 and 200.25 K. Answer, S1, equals 1.2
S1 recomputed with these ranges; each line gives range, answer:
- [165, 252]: 1.182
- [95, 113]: 1.559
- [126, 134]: 1.468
